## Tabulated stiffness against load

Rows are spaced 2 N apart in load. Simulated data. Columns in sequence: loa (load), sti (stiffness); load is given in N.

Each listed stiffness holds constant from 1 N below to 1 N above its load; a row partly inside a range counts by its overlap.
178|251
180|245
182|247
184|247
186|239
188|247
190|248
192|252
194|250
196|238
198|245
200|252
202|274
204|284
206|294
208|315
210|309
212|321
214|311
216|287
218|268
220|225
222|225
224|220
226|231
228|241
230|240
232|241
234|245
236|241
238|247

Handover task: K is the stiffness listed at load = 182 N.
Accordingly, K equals 247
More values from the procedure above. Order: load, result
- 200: 252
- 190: 248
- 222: 225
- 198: 245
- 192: 252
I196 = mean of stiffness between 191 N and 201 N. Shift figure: 247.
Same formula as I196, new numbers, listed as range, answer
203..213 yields 305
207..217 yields 309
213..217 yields 299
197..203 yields 257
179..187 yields 244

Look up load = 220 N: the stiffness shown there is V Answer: 225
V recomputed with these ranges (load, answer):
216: 287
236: 241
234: 245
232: 241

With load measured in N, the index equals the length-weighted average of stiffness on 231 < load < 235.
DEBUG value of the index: 243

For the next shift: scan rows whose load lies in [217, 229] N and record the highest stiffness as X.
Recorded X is 268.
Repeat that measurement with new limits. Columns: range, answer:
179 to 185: 247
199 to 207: 294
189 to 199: 252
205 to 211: 315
